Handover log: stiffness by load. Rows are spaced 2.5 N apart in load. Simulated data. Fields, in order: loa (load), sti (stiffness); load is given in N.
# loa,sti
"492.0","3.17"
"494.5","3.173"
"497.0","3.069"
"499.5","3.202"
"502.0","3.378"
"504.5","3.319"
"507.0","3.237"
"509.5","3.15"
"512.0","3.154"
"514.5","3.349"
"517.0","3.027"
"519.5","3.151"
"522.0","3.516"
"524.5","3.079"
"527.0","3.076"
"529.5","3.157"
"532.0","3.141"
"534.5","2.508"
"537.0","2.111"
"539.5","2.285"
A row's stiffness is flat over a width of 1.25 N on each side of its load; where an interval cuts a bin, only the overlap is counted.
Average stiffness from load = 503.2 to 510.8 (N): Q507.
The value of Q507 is 3.24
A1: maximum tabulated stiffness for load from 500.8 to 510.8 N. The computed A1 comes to 3.378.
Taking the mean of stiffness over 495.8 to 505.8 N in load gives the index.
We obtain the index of 3.24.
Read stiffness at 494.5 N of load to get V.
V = 3.173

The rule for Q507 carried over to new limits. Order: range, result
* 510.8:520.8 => 3.17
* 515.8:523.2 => 3.23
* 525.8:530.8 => 3.12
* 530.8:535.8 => 2.81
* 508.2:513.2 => 3.15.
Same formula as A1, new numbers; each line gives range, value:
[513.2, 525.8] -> 3.516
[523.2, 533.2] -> 3.157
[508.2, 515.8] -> 3.349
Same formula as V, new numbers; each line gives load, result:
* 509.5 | 3.15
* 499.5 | 3.202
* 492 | 3.17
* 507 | 3.237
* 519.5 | 3.151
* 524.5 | 3.079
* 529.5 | 3.157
